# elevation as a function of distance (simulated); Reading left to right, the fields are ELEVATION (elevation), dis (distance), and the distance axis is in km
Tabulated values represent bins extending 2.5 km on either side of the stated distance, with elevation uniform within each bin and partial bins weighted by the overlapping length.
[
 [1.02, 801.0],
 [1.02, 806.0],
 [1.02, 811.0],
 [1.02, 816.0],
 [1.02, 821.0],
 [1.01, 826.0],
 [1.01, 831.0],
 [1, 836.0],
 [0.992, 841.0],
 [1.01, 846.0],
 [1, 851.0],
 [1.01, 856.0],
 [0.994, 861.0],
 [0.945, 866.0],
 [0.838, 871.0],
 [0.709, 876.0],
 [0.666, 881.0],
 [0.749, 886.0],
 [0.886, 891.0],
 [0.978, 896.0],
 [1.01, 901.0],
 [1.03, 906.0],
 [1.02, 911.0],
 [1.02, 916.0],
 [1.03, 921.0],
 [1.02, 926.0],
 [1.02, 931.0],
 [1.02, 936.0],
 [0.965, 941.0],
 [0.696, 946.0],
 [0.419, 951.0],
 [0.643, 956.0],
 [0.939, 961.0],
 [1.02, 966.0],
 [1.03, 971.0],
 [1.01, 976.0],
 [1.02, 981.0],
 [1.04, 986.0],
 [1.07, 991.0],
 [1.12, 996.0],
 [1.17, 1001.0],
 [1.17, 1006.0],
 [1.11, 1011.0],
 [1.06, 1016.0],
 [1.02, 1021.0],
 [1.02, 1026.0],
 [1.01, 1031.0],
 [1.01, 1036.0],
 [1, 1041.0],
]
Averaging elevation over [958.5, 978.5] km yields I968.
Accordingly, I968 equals 1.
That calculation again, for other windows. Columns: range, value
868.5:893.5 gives 0.77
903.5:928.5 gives 1.02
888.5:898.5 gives 0.932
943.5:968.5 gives 0.743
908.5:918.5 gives 1.02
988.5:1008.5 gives 1.13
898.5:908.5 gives 1.02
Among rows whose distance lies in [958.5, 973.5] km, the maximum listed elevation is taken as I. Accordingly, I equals 1.03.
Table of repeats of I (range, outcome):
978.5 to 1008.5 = 1.17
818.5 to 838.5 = 1.02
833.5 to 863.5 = 1.01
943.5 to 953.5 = 0.696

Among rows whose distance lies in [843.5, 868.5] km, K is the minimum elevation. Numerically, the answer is 0.945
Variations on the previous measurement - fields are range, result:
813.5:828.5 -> 1.01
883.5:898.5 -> 0.749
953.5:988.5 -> 0.643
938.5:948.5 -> 0.696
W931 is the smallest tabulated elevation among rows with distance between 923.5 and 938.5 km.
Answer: 1.02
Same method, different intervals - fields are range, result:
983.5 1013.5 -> 1.04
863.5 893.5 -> 0.666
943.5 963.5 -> 0.419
